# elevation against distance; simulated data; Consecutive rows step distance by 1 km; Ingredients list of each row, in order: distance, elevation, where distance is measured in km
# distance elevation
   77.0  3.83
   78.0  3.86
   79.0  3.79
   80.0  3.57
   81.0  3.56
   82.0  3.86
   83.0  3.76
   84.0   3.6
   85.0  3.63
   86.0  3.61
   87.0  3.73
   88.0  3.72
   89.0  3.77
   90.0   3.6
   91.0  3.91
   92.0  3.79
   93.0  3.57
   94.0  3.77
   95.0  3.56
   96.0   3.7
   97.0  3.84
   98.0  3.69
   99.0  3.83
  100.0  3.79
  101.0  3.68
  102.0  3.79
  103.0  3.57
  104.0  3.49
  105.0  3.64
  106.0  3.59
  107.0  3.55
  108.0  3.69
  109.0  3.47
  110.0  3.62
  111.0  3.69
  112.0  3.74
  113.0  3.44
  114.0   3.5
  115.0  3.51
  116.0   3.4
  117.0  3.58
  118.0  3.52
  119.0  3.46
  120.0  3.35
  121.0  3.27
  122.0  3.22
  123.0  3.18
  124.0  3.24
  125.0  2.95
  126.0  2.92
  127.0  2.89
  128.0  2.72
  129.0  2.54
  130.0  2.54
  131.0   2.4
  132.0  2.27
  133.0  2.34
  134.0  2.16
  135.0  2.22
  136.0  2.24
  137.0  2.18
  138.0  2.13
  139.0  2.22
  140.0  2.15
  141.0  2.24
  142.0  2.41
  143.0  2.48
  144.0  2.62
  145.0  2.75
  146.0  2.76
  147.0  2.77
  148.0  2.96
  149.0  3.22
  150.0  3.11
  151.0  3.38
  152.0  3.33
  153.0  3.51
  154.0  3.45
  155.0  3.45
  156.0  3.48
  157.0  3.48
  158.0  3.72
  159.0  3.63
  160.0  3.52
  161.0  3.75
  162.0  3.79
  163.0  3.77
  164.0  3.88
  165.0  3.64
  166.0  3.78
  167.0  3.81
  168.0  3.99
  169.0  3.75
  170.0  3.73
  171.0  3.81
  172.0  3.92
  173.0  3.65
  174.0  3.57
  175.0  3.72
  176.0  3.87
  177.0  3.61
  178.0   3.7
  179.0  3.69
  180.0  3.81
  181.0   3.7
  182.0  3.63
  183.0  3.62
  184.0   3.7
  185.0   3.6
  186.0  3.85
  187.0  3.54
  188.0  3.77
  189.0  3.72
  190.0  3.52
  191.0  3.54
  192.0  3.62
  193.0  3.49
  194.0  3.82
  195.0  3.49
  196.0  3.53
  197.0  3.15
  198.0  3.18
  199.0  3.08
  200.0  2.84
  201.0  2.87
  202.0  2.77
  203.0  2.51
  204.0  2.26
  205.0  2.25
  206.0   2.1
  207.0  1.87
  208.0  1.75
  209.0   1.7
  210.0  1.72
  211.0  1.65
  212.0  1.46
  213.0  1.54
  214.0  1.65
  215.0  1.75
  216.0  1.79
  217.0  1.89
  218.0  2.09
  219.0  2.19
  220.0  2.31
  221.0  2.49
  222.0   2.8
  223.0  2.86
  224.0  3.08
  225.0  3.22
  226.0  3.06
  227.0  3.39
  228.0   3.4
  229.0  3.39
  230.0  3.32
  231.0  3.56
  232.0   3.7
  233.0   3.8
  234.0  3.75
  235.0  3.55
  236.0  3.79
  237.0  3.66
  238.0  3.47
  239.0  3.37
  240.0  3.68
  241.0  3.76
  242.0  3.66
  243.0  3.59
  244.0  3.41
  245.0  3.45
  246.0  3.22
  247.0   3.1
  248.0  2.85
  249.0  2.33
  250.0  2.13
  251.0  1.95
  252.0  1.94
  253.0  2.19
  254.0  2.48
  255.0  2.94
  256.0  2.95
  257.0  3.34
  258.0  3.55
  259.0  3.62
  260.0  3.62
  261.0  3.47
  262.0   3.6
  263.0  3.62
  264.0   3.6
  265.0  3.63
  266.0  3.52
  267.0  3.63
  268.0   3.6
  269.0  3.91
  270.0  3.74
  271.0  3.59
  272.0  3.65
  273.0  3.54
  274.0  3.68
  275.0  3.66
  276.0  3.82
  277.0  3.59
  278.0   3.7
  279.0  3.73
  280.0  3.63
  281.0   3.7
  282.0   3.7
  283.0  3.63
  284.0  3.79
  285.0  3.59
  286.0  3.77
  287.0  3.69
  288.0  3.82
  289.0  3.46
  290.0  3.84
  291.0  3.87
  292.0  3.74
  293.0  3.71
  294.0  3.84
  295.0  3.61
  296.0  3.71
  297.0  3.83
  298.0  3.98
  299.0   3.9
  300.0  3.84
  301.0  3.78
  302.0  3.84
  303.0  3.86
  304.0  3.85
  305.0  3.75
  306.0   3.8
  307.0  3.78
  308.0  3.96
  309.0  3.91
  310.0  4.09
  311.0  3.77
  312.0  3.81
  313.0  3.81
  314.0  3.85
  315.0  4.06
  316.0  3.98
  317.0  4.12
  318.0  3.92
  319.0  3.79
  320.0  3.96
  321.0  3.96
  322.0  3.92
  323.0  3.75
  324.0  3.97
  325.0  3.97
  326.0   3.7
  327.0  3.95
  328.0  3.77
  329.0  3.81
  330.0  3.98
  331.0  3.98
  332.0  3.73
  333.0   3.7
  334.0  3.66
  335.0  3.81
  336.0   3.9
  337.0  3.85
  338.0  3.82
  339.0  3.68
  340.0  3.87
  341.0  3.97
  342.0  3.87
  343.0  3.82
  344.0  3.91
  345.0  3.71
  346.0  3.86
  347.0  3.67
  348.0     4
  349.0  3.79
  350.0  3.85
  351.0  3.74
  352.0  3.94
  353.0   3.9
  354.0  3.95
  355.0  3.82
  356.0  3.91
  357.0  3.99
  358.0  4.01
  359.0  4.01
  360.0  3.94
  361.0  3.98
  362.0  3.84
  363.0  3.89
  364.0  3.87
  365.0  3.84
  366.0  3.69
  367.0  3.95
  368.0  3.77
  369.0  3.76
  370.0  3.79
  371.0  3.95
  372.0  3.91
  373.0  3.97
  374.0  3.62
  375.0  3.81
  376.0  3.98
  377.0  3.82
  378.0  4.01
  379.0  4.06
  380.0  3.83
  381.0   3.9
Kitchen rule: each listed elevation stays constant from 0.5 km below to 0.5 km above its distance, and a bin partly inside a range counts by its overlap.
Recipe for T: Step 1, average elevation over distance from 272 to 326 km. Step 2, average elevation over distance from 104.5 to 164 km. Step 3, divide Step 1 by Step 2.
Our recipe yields 1.2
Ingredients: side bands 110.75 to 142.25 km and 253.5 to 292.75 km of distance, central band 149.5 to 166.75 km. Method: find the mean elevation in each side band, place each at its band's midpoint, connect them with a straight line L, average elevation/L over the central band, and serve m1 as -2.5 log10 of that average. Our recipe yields -0.183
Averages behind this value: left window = 2.86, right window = 3.59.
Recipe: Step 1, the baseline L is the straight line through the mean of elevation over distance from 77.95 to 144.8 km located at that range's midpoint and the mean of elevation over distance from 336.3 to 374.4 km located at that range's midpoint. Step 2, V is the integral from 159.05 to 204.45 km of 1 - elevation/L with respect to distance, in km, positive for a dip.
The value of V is -1.6 km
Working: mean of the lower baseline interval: 3.25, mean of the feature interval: 3.55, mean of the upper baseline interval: 3.86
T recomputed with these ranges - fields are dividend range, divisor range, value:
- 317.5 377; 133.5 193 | 1.16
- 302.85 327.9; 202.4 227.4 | 1.76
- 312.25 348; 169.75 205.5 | 1.12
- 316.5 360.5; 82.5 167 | 1.18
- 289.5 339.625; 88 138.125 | 1.17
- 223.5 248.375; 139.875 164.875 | 1.08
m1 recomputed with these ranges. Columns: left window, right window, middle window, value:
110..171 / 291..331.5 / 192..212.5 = 0.29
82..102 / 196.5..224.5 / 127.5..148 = 0.29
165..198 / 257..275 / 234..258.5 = 0.17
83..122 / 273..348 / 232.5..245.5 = 0.04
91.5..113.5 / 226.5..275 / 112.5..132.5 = 0.17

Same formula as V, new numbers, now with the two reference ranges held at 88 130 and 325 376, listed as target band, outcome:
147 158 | 0.68 km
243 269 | 4.02 km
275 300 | 0.13 km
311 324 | -0.36 km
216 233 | 3.46 km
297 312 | -0.32 km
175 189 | -0.42 km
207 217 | 5.36 km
